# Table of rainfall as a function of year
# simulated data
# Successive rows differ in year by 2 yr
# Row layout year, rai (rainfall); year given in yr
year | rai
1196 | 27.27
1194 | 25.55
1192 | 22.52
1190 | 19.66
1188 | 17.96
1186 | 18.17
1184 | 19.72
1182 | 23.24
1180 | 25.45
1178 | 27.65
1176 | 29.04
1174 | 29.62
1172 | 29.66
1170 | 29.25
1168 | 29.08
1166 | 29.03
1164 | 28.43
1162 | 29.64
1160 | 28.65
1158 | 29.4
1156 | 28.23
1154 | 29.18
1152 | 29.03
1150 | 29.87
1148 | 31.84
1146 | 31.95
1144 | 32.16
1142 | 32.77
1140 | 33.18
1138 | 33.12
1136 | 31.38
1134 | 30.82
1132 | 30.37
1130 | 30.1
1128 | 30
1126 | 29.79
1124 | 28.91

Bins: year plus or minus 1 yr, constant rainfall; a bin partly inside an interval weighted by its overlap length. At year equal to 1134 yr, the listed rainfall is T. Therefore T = 30.82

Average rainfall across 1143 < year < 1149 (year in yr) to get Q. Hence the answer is 32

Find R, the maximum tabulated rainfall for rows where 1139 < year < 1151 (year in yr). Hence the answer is 33.18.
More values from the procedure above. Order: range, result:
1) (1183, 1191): 19.72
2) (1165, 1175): 29.66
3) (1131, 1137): 31.38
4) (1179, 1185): 25.45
